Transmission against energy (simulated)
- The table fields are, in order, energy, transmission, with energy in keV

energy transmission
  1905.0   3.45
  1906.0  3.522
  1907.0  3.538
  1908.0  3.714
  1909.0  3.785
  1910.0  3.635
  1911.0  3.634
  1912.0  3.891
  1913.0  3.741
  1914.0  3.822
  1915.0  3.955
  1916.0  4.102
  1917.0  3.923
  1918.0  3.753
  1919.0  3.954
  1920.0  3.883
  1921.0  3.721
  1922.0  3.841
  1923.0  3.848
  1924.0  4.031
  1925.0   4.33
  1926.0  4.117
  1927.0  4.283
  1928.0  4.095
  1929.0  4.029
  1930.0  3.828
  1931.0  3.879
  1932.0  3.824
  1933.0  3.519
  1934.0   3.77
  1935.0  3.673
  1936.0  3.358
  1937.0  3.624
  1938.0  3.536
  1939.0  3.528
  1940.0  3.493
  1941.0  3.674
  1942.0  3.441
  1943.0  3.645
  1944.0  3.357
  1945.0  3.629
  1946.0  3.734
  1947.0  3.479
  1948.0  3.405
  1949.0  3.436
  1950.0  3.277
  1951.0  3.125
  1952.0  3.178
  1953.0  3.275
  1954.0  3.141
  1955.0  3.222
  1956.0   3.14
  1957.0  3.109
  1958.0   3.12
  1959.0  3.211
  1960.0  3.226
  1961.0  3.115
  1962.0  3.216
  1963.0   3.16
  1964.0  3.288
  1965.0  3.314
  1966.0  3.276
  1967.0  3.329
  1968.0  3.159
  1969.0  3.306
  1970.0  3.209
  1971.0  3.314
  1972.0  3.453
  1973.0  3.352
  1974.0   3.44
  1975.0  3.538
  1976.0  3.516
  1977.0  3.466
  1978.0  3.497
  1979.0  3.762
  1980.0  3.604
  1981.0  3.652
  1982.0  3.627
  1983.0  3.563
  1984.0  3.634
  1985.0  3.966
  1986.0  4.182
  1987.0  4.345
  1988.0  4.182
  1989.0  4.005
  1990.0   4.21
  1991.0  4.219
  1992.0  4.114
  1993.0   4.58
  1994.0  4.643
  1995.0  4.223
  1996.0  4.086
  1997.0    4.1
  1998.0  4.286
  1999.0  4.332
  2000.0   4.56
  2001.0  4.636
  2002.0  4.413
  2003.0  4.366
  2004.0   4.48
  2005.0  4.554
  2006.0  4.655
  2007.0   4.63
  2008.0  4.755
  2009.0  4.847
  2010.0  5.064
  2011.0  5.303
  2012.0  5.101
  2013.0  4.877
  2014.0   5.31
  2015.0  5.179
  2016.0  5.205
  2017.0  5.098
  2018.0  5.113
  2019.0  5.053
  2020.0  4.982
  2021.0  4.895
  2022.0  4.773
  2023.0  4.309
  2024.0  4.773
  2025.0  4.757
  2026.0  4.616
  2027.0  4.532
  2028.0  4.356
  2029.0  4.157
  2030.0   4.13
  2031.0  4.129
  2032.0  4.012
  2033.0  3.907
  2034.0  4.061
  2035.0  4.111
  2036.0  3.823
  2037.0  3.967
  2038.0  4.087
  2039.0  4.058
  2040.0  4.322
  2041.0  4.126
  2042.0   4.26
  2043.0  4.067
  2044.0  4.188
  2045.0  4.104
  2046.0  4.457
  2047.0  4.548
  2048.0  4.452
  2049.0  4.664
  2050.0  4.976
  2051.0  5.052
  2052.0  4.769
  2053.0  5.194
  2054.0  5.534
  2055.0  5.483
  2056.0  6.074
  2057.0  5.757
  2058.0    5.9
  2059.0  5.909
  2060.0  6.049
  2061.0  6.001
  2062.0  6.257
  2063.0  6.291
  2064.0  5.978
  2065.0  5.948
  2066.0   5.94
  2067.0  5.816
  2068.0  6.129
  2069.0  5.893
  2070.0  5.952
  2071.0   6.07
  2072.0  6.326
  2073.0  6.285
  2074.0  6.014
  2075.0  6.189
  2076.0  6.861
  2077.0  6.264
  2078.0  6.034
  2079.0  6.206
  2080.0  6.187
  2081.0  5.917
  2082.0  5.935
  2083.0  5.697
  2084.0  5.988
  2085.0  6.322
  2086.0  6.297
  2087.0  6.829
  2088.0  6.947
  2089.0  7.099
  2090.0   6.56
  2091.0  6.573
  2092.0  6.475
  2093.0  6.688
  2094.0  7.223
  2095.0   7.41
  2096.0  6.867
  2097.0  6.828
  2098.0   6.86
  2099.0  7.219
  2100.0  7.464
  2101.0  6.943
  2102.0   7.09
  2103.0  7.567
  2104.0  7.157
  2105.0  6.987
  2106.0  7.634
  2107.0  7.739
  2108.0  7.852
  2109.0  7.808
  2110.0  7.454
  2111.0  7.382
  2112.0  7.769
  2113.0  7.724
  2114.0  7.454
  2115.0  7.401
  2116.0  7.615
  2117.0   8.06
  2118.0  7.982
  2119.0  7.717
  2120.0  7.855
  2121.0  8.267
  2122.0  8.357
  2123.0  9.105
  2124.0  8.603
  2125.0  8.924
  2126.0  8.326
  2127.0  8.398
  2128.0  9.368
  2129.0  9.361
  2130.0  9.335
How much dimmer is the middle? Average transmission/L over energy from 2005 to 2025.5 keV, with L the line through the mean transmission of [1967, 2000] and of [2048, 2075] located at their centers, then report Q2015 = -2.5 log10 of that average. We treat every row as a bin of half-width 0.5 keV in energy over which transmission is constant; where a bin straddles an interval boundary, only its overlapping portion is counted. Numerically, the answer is -0.07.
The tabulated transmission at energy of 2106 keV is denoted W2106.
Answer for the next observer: 7.634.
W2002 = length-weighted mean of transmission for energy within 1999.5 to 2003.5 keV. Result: 4.49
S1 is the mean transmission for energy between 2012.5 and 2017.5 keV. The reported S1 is 5.13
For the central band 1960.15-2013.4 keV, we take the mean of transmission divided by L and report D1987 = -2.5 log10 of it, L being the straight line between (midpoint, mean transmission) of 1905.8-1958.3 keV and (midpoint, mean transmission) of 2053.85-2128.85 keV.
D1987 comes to 0.20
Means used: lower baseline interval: 3.65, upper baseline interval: 6.91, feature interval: 3.98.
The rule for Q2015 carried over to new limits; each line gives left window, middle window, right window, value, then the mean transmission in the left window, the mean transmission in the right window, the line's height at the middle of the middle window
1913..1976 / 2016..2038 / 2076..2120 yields 0.21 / 3.55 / 7.01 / 5.41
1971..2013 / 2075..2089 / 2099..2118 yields 0.08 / 4.17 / 7.51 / 6.75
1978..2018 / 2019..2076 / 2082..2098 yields 0.12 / 4.42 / 6.64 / 5.61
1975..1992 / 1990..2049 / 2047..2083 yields 0.04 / 3.84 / 5.82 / 4.71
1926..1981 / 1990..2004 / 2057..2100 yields 0.03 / 3.46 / 6.35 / 4.47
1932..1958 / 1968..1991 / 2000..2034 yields 0.10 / 3.43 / 4.68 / 4.03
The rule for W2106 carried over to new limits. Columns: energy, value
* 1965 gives 3.314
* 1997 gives 4.1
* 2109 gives 7.808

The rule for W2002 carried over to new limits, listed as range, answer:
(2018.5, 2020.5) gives 5.02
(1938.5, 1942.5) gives 3.53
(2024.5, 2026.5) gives 4.69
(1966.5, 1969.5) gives 3.26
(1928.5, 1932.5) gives 3.89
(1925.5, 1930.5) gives 4.07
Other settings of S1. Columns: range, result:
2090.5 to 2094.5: 6.74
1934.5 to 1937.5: 3.55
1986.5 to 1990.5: 4.19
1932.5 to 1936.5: 3.58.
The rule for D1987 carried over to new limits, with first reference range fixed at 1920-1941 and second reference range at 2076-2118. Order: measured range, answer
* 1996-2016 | 0.120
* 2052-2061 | 0.093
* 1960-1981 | 0.332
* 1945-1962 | 0.283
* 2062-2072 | 0.065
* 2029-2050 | 0.368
